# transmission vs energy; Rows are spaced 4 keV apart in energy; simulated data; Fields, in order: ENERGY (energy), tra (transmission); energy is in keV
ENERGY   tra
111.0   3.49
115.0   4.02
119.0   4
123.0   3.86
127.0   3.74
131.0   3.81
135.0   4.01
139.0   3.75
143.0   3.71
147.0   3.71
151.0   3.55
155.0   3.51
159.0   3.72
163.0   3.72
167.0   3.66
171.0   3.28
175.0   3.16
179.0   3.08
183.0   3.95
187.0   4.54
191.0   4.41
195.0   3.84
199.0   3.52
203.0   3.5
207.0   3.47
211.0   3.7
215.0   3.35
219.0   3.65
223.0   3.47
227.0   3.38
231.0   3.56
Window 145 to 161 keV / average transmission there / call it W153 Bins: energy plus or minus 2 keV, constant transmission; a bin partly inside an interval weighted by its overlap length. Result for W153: 3.62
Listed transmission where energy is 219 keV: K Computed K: 3.65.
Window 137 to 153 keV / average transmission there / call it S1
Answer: 3.68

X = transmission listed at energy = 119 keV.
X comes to 4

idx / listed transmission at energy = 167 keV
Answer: 3.66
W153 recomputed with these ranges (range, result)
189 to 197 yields 4.12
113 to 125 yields 3.96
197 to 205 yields 3.51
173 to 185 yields 3.4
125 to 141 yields 3.83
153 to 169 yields 3.65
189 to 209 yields 3.75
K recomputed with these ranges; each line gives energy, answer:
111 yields 3.49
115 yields 4.02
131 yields 3.81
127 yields 3.74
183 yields 3.95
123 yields 3.86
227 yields 3.38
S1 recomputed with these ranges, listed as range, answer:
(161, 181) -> 3.38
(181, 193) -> 4.3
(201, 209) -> 3.49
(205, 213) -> 3.58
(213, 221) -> 3.5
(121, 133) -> 3.8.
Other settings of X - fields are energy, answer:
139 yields 3.75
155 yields 3.51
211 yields 3.7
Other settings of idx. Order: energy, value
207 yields 3.47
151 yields 3.55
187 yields 4.54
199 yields 3.52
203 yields 3.5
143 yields 3.71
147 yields 3.71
